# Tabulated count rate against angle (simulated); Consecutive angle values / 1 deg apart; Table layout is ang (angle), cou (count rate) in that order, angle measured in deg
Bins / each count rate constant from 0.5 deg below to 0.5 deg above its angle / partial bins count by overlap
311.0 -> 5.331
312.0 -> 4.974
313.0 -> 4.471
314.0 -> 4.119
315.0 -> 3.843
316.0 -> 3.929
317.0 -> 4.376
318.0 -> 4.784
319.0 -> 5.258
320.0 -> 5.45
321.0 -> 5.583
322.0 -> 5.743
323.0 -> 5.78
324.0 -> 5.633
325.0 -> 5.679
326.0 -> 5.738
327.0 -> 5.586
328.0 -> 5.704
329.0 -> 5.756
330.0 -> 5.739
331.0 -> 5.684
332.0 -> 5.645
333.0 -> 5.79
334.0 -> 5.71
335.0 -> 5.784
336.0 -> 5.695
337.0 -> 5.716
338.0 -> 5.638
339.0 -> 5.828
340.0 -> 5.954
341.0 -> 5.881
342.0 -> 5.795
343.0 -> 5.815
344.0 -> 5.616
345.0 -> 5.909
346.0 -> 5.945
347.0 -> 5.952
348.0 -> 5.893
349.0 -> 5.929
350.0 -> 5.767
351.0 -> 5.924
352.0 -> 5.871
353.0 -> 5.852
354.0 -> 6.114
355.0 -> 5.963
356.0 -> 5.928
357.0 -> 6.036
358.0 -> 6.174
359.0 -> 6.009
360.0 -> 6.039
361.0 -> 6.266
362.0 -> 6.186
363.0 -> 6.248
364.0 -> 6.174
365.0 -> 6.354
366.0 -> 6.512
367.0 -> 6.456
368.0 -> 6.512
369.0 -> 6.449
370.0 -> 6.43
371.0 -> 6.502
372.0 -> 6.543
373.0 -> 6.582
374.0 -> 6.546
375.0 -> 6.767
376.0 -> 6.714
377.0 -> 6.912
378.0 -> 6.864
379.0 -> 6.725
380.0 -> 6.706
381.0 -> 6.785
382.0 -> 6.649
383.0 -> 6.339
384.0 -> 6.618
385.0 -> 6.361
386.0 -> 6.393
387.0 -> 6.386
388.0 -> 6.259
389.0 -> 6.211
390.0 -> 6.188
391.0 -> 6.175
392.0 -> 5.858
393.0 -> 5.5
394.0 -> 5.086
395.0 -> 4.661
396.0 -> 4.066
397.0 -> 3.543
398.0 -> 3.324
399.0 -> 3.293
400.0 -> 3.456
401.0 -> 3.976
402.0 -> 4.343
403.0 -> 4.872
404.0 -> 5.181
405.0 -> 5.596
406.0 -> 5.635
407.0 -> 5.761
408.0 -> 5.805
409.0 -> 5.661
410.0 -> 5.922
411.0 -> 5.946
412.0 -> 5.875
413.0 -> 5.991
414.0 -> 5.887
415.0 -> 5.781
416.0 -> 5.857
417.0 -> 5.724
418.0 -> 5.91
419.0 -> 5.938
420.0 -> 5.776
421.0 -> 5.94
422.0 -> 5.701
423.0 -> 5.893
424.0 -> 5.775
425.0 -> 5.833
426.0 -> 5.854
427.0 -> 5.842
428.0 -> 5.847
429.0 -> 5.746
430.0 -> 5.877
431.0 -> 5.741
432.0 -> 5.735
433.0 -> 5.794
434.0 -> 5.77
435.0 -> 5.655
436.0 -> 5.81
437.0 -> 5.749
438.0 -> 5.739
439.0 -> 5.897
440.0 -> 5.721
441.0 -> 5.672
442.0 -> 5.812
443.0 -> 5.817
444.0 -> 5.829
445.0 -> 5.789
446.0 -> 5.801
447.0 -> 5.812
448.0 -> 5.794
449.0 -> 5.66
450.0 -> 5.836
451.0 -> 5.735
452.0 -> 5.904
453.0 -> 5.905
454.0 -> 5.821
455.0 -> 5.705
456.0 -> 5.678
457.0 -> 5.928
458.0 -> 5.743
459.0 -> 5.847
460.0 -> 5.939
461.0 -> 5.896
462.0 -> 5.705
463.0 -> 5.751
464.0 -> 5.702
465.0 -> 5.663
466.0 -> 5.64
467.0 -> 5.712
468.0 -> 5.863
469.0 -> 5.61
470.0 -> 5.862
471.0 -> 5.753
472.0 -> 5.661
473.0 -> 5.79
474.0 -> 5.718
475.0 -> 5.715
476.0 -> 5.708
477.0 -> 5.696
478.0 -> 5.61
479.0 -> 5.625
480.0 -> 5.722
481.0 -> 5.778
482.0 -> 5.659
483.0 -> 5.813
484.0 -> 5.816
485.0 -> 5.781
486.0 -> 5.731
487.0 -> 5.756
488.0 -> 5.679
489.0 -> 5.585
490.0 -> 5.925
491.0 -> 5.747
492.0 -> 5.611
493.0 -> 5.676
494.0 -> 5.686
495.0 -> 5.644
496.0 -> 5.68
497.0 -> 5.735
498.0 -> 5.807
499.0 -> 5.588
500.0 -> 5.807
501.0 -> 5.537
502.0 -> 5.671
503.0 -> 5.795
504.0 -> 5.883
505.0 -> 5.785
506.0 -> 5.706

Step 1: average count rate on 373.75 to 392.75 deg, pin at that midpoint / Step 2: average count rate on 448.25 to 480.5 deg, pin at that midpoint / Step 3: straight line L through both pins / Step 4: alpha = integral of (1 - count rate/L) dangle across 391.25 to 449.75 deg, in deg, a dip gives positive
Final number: 6.1 deg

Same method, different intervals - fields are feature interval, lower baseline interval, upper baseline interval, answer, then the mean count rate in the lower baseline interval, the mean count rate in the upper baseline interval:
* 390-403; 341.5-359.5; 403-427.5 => 2.9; 5.92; 5.78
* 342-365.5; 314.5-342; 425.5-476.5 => -1.9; 5.48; 5.78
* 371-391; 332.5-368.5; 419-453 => -2.1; 5.98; 5.8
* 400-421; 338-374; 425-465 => 1.3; 6.1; 5.79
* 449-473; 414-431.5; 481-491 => 0.0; 5.83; 5.75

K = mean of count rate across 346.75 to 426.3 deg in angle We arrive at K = 5.87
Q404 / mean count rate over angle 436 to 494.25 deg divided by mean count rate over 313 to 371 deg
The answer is 1.0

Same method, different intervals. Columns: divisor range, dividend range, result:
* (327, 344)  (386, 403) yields 0.86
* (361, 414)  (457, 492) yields 0.98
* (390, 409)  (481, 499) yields 1.18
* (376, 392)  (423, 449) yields 0.89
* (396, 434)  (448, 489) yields 1.06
